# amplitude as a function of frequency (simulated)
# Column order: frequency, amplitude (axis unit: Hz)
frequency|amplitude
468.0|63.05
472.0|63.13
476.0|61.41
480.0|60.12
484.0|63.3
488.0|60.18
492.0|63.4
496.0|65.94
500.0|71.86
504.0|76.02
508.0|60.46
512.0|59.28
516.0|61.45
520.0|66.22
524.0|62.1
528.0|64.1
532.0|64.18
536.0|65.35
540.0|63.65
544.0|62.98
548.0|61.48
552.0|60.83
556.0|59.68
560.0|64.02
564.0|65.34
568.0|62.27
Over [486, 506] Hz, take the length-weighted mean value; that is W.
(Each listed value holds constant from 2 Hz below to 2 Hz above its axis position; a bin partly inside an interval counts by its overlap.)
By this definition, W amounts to 67.5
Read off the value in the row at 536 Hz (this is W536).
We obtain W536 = 65.35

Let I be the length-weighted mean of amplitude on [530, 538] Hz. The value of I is 64.8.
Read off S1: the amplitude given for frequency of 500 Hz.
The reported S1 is 71.86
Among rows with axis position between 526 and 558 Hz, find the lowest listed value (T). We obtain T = 59.68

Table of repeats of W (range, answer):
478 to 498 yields 62.6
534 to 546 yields 64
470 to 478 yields 62.3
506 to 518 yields 60.4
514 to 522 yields 63.8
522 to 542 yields 63.9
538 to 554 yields 62.2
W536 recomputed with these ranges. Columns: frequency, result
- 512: 59.28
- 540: 63.65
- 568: 62.27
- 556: 59.68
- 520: 66.22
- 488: 60.18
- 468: 63.05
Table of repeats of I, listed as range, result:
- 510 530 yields 62.6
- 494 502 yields 68.9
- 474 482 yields 60.8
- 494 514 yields 66.7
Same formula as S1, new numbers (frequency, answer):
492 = 63.4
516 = 61.45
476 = 61.41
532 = 64.18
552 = 60.83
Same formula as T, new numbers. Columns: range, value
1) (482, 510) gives 60.18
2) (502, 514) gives 59.28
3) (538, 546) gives 62.98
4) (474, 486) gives 60.12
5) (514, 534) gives 61.45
